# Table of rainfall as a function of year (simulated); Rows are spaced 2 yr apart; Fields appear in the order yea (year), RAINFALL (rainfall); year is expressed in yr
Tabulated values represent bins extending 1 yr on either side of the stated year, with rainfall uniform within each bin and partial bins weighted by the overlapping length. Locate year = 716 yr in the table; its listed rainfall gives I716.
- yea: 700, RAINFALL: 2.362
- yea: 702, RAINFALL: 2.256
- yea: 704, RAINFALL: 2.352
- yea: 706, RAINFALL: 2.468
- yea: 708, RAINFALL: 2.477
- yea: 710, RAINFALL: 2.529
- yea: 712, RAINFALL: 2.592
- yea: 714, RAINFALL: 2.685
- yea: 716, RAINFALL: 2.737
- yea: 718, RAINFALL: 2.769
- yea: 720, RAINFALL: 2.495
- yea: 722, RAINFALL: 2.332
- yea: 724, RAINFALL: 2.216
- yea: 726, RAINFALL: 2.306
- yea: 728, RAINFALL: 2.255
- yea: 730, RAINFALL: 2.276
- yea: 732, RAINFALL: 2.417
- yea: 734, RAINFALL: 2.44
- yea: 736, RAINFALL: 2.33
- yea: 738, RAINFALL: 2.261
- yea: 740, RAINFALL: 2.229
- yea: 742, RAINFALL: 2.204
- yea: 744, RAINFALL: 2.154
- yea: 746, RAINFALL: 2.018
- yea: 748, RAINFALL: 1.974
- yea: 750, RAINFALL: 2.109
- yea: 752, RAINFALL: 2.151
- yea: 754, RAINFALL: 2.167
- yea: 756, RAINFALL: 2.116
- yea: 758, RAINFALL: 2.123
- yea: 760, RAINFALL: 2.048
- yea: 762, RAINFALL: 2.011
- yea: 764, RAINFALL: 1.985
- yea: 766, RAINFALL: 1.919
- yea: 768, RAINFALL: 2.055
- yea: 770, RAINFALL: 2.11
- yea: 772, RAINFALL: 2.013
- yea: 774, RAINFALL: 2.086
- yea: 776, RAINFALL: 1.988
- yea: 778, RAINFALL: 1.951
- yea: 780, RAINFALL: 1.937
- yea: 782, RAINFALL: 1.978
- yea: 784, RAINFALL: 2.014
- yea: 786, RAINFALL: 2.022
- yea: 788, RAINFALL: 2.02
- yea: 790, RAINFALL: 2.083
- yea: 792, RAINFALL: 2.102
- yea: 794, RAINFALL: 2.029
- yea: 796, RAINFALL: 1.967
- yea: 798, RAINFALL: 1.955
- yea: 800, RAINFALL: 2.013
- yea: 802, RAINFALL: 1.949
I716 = 2.737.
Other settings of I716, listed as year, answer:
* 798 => 1.955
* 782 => 1.978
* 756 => 2.116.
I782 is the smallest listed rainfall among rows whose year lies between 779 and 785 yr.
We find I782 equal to 1.937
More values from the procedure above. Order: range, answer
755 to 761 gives 2.048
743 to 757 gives 1.974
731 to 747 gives 2.018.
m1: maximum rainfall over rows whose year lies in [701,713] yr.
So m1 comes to 2.592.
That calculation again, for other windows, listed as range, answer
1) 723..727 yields 2.306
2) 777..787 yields 2.022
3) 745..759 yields 2.167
